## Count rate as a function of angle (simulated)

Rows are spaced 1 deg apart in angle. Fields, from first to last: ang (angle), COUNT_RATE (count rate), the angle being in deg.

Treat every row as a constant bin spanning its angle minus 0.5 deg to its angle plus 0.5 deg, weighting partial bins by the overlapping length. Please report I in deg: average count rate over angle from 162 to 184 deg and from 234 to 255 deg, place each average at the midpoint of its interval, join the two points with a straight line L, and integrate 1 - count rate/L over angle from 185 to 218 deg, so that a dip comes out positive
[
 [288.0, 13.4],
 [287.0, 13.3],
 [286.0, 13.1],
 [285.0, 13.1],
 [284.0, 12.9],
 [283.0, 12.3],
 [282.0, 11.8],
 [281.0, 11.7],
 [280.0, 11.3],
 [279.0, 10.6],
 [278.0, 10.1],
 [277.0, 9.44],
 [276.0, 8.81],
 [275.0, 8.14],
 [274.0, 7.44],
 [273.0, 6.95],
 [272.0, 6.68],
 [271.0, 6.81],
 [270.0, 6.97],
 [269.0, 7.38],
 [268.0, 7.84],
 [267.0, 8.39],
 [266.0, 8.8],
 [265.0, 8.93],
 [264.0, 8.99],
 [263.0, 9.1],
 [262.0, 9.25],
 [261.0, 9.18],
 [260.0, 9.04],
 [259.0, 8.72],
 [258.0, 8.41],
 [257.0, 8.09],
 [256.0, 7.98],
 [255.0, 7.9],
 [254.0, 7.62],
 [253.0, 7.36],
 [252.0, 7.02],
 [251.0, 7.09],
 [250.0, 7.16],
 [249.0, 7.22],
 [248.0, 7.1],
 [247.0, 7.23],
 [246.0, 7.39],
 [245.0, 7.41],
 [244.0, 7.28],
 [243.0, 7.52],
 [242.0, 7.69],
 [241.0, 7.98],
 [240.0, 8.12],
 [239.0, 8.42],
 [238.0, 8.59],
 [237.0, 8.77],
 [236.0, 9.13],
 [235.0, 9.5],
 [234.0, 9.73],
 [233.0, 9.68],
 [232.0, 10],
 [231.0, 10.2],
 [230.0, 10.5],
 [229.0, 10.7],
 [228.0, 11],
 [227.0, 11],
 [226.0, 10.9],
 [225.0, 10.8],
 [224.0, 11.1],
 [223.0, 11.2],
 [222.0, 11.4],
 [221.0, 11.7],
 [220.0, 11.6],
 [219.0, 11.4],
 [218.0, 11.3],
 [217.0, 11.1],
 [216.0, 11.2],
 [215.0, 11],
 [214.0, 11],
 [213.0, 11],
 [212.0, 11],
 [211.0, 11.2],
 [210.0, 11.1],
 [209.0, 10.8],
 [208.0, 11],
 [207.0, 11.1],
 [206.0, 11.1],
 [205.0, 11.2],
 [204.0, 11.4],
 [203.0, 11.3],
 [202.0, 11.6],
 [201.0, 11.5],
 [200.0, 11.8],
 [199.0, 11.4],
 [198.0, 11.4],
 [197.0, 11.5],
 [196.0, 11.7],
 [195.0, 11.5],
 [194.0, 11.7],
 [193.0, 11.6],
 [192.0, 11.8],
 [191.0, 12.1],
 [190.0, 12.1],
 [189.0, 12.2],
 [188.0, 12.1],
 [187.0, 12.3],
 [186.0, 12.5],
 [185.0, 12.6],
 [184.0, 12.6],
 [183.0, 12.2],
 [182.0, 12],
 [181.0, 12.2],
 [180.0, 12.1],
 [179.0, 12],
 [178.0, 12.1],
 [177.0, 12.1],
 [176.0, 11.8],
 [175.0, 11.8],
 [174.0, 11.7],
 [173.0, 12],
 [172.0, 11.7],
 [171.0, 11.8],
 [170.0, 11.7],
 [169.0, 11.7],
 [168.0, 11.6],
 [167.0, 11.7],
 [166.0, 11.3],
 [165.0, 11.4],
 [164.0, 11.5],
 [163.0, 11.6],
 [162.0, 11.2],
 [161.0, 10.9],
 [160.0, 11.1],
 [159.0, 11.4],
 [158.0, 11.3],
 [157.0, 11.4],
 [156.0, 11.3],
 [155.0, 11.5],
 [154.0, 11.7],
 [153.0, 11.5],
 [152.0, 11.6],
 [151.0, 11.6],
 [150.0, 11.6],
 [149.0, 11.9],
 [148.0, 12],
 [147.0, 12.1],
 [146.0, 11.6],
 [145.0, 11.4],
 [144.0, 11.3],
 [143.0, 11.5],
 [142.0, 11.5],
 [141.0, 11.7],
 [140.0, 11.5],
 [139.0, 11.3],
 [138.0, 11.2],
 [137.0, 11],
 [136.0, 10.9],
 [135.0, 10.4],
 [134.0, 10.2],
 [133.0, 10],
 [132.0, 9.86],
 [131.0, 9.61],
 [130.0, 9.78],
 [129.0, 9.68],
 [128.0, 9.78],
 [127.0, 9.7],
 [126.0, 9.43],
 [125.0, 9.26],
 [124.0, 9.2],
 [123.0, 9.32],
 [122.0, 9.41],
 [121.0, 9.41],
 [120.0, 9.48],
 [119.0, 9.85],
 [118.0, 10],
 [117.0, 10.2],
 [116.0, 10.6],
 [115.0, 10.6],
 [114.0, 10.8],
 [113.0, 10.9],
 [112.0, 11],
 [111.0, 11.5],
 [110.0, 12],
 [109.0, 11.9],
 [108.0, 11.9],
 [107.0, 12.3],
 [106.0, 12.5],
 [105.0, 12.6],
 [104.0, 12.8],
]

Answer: -4.1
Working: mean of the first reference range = 11.8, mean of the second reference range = 7.83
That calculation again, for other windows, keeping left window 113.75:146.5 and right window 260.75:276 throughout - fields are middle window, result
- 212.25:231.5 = -4.9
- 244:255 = 1.4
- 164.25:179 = -3.2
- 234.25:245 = 0.3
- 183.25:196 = -3.7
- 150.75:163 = -1.8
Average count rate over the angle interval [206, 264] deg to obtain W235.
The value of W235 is 9.47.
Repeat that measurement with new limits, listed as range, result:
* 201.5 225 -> 11.2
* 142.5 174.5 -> 11.6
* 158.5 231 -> 11.5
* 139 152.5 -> 11.6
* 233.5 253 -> 7.9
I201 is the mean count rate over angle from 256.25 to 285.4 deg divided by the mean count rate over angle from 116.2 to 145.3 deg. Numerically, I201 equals 0.89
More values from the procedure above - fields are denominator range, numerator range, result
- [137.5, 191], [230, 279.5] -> 0.71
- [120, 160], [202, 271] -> 0.87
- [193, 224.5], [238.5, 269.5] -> 0.71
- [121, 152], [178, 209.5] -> 1.10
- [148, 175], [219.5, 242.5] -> 0.87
